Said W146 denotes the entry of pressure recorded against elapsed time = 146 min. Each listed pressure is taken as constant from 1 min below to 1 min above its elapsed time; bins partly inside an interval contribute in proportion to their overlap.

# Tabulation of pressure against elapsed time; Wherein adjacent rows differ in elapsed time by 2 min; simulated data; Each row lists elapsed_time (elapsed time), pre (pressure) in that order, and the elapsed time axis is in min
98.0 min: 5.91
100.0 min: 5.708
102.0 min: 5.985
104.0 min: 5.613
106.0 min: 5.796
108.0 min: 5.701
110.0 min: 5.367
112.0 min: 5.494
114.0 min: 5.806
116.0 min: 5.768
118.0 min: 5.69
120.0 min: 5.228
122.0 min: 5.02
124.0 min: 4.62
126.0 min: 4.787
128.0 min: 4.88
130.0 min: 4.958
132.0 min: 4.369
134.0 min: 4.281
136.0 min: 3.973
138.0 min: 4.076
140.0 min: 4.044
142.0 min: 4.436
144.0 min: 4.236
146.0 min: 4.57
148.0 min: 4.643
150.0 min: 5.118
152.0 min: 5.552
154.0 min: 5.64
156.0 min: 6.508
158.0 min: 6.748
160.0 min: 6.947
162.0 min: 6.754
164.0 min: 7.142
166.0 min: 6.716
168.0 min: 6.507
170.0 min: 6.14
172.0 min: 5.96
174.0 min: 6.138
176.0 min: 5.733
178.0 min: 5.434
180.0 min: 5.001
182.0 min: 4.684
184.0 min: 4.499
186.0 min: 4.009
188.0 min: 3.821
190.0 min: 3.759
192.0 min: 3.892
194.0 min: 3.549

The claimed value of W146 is 4.57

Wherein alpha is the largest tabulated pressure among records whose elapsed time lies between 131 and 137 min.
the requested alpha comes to 4.369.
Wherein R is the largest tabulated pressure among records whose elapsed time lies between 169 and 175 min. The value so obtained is 6.14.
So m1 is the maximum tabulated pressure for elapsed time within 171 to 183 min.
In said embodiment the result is 6.138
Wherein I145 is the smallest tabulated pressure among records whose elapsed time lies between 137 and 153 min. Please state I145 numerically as 4.044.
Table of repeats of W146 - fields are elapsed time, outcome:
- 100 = 5.708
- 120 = 5.228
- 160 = 6.947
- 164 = 7.142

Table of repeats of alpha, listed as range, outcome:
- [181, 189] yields 4.684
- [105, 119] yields 5.806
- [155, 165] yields 7.142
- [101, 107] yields 5.985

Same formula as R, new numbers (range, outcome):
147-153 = 5.552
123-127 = 4.787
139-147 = 4.57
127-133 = 4.958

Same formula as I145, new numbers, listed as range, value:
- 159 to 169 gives 6.507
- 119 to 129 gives 4.62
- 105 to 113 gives 5.367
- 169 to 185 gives 4.499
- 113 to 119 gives 5.69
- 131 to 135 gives 4.281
